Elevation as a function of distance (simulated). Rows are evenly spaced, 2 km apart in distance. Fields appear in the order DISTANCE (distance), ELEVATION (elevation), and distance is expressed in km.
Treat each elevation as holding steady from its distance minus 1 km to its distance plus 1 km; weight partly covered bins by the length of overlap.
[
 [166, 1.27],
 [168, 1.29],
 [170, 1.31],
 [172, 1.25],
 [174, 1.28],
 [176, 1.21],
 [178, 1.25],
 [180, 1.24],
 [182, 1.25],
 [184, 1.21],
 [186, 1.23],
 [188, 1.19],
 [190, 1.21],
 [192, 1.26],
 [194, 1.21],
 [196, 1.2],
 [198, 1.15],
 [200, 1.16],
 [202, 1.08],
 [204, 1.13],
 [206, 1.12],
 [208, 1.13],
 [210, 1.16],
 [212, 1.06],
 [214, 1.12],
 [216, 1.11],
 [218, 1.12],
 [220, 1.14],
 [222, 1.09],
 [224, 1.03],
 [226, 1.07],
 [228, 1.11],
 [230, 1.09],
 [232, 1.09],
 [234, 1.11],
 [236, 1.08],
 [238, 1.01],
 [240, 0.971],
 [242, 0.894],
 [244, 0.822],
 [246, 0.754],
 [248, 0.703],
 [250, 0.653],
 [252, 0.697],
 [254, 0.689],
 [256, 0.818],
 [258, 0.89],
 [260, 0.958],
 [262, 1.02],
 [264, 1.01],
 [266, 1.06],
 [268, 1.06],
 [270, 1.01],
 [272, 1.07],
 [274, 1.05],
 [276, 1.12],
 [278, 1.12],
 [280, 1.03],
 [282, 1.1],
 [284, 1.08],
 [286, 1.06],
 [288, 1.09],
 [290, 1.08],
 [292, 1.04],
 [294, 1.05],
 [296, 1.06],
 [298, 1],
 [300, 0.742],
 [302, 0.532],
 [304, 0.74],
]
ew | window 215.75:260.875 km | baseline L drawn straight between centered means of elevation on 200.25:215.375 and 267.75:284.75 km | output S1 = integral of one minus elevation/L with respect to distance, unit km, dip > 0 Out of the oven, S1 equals 6.1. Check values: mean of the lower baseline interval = 1.12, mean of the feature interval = 0.949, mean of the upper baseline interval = 1.07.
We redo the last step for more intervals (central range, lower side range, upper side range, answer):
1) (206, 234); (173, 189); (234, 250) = -2.5 km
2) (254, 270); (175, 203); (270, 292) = 2.1 km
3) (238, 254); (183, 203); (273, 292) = 4.7 km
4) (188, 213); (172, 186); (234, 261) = -0.9 km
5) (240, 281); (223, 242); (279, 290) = 5.5 km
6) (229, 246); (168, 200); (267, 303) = 1.9 km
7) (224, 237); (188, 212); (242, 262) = -1.9 km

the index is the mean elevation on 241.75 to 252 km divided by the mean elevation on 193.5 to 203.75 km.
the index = 0.65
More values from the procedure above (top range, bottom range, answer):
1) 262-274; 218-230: 0.95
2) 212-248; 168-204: 0.84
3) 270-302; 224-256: 1.12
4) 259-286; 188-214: 0.91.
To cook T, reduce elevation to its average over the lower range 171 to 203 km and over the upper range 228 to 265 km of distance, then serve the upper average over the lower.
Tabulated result 0.8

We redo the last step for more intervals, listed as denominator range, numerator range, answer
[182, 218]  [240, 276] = 0.77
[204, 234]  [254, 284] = 0.92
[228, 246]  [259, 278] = 1.04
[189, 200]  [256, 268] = 0.82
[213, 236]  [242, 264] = 0.74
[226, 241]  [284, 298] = 0.99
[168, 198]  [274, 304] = 0.81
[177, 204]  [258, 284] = 0.87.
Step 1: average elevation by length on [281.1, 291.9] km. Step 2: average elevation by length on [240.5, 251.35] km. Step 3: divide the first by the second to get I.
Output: 1.40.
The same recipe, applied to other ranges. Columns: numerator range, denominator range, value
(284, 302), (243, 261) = 1.28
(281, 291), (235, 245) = 1.13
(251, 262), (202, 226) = 0.75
